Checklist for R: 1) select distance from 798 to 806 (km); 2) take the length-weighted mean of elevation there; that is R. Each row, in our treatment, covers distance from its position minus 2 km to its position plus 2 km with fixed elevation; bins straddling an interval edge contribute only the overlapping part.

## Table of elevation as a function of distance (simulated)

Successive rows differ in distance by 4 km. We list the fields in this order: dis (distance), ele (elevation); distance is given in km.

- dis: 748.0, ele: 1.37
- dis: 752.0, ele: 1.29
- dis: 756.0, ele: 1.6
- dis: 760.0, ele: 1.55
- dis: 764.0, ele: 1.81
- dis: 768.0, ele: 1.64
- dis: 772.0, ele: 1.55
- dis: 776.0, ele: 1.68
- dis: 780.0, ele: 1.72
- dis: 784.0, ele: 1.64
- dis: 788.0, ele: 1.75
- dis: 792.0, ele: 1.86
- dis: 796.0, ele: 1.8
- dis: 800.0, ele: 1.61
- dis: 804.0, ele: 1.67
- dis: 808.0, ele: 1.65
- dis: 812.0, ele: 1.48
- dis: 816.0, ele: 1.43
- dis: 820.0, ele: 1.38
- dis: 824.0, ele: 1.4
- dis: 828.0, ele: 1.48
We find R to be 1.64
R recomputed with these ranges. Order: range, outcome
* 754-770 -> 1.65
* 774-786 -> 1.68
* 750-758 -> 1.45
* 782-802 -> 1.73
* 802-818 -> 1.56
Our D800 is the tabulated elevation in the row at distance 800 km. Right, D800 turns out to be 1.61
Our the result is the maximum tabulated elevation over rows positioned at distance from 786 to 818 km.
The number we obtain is 1.86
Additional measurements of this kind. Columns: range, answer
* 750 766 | 1.81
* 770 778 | 1.68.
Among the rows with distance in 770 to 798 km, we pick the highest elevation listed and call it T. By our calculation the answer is 1.86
